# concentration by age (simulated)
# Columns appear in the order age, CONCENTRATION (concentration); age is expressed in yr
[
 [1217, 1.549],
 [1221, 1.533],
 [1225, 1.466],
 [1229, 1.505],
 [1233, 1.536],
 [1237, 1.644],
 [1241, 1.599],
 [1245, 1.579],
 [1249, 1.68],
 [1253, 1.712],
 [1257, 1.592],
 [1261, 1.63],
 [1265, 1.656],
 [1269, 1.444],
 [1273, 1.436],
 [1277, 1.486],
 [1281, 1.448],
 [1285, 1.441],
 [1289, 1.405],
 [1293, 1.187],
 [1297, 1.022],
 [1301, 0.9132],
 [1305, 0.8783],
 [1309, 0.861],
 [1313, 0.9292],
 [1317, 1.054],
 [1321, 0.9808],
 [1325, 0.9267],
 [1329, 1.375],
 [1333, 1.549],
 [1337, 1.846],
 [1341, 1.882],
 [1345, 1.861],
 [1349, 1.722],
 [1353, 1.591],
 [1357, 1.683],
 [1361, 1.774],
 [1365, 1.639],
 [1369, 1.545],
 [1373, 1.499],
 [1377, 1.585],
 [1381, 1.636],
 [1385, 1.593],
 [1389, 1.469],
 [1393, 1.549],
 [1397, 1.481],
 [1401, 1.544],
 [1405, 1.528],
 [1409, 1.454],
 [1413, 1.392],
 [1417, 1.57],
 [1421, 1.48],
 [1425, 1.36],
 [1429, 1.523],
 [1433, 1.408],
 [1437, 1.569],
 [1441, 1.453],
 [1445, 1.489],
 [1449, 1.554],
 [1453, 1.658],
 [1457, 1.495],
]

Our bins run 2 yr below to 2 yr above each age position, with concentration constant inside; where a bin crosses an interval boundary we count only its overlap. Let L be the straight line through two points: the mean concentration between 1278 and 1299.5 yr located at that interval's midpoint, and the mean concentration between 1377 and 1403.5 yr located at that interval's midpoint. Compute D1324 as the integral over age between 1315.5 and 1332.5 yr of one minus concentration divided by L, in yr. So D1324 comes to 3.2 yr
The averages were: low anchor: 1.3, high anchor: 1.55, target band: 1.13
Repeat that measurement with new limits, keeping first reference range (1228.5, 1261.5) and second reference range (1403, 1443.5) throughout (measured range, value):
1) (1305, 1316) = 4.61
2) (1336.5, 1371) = -4.37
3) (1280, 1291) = 1.05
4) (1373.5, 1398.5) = -0.79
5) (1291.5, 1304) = 4.37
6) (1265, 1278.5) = 0.91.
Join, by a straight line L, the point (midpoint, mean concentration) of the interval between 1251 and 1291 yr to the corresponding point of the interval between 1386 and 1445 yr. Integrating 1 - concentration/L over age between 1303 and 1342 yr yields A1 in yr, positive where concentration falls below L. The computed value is 7.72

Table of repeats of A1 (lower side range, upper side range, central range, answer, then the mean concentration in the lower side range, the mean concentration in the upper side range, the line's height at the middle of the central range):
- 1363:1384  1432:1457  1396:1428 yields 1.5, 1.58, 1.52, 1.55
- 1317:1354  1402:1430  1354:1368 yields -1.8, 1.5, 1.47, 1.49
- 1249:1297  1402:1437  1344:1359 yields -2.3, 1.48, 1.47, 1.48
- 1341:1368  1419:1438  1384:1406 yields 0.7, 1.72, 1.46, 1.58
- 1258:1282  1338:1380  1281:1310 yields 8.0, 1.52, 1.68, 1.57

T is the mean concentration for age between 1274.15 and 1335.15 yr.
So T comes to 1.17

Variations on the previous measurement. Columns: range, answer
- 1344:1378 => 1.65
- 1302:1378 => 1.42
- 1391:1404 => 1.52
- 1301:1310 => 0.88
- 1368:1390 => 1.56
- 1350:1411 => 1.57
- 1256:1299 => 1.43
